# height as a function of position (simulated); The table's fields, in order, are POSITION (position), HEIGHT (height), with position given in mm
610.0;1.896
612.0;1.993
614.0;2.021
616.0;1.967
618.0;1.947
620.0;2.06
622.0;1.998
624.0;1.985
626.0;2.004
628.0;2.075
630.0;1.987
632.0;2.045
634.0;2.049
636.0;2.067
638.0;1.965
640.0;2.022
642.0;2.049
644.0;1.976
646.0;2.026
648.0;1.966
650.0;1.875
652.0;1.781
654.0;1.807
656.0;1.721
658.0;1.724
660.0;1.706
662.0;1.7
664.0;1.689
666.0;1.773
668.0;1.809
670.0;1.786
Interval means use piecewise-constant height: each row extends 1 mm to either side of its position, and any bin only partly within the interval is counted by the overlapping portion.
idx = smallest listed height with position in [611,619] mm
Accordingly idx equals 1.947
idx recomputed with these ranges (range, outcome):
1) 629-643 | 1.965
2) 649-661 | 1.706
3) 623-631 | 1.985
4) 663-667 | 1.689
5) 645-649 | 1.966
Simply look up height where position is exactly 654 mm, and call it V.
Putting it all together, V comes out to 1.807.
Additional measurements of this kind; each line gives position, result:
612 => 1.993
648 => 1.966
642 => 2.049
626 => 2.004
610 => 1.896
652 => 1.781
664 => 1.689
